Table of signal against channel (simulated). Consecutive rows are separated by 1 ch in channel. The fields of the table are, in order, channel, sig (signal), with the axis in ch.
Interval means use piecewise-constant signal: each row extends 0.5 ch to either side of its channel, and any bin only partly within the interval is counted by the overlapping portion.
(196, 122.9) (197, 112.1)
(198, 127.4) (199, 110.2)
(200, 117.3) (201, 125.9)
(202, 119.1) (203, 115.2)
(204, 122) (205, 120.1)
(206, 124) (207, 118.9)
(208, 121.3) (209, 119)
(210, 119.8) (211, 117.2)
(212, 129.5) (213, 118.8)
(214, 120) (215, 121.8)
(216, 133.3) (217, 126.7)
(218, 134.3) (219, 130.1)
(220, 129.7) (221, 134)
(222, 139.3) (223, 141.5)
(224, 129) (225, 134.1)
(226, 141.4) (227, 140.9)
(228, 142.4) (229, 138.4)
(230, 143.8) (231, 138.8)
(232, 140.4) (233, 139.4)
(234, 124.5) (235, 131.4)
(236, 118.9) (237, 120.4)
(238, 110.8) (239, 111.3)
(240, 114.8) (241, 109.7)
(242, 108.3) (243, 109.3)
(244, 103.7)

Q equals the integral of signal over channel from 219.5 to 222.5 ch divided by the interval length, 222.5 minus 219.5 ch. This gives 134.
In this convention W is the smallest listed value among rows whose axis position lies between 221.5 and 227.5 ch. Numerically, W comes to 129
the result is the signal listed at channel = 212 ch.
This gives 129.5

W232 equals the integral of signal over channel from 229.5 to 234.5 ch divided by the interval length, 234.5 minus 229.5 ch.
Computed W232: 137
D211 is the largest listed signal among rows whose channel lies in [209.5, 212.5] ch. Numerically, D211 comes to 129.5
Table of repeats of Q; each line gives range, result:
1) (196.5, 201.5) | 119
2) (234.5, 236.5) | 125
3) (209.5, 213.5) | 121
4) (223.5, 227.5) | 136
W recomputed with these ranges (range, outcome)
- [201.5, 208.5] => 115.2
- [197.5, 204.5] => 110.2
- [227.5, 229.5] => 138.4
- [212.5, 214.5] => 118.8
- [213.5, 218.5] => 120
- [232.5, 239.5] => 110.8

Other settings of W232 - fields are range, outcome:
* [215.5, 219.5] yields 131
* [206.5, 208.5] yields 120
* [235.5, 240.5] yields 115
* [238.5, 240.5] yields 113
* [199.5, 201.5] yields 122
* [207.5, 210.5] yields 120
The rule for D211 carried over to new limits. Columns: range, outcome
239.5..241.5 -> 114.8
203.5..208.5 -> 124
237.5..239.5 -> 111.3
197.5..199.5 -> 127.4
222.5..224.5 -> 141.5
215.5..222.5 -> 139.3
